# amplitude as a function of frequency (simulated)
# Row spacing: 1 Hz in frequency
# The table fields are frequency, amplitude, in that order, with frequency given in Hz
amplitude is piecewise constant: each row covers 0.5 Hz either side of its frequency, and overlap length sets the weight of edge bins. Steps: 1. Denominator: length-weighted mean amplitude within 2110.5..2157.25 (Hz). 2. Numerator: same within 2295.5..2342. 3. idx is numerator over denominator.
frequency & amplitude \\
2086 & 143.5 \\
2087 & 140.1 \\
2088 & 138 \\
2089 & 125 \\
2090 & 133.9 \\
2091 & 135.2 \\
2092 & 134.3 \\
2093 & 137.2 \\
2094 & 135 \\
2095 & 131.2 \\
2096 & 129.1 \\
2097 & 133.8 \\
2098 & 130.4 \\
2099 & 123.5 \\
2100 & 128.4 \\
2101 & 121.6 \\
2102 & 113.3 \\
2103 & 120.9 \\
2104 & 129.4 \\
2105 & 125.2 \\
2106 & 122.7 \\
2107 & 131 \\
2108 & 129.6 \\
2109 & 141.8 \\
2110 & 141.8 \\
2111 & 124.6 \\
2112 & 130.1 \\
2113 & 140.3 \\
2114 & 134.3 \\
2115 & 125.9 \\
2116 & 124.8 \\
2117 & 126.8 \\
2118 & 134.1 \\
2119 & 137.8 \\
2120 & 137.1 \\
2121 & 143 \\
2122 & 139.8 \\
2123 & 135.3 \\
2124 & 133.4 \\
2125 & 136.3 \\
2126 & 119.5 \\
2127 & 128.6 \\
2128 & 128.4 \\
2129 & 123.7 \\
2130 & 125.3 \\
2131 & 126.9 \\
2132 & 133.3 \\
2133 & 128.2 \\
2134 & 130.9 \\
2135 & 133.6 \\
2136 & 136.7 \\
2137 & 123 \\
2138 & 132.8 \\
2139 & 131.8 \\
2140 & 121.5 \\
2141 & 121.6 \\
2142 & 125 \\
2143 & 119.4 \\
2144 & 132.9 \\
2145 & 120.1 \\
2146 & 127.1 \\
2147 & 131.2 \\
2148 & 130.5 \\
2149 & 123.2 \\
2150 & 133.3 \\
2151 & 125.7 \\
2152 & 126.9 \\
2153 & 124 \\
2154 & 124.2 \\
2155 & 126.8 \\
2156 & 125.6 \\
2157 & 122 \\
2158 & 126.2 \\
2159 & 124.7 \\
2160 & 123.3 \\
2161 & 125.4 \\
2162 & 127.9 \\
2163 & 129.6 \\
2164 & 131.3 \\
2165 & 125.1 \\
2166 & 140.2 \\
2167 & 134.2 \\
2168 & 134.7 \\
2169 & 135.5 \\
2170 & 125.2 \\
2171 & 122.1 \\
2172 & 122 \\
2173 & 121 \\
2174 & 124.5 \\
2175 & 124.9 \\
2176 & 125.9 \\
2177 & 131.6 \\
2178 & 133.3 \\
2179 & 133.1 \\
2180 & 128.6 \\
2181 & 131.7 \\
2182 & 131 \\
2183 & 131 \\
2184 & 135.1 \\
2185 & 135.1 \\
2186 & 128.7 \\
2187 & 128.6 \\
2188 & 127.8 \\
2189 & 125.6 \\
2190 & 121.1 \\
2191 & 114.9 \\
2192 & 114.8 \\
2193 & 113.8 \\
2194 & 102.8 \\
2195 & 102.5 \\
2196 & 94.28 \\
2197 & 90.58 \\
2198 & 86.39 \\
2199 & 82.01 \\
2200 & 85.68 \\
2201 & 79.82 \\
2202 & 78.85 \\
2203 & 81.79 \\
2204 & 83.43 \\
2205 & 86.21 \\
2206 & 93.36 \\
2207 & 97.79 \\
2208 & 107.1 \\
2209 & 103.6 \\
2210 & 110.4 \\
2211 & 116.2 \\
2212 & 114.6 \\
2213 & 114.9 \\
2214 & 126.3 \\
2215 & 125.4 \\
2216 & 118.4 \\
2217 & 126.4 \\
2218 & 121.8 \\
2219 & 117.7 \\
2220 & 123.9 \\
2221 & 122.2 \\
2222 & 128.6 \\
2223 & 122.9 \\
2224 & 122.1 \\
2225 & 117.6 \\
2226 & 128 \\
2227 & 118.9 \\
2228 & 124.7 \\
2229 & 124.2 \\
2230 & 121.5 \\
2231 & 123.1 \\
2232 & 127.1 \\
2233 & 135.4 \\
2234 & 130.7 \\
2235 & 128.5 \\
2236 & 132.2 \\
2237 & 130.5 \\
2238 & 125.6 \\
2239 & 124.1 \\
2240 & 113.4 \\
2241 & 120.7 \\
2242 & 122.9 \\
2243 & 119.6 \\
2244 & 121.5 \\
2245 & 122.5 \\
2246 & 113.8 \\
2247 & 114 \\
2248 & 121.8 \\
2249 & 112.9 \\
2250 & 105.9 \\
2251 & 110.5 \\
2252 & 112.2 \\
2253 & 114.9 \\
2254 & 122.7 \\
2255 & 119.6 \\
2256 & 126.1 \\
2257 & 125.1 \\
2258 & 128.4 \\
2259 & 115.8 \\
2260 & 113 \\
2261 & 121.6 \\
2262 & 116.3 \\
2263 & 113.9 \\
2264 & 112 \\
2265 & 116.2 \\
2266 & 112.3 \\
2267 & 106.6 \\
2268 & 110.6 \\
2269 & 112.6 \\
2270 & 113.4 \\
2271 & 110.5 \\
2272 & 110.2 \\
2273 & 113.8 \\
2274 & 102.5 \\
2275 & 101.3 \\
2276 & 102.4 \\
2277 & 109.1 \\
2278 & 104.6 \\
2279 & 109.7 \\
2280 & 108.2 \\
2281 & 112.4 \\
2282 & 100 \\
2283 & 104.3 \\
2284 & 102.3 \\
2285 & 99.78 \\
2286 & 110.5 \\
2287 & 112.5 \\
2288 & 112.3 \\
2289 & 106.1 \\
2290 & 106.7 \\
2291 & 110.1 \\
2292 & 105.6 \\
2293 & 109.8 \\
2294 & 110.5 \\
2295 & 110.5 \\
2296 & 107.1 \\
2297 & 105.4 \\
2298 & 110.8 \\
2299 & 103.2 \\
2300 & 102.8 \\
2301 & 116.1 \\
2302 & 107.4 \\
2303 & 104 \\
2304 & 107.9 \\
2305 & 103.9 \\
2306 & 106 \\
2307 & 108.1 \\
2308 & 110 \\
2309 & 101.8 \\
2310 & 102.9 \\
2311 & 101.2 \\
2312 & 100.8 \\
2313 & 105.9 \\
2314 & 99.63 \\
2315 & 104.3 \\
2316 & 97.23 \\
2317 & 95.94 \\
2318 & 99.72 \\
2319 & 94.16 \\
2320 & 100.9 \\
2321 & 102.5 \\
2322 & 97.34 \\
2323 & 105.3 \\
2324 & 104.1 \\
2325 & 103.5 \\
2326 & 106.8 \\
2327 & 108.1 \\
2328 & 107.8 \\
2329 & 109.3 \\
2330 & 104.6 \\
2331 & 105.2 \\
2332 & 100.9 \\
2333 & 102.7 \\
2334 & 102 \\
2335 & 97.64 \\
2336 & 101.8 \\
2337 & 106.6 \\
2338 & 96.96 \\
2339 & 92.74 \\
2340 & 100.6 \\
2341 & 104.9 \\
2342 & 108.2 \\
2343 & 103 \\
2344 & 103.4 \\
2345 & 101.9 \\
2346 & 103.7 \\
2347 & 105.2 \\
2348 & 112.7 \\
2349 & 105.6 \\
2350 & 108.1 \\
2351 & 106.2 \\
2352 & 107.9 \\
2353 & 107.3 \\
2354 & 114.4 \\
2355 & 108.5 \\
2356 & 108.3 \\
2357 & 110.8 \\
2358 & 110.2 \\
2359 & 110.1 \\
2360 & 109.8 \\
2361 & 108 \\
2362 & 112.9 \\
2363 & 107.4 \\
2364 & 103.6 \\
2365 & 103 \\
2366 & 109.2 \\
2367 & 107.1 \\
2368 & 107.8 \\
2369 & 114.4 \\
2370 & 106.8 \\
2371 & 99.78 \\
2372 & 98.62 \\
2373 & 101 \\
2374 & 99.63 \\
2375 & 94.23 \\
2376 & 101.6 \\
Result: 0.8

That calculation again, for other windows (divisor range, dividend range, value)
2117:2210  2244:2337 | 0.89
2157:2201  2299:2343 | 0.85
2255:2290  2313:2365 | 0.94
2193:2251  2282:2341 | 0.92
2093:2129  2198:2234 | 0.86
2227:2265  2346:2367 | 0.90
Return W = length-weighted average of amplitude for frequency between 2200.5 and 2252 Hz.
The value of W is 116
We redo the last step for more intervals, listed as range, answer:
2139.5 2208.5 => 119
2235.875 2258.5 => 120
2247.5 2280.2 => 113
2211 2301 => 116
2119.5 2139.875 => 131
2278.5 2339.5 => 105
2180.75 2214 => 108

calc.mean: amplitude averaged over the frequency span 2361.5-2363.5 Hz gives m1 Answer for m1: 110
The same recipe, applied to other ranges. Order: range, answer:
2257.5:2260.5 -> 119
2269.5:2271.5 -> 112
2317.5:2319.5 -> 96.9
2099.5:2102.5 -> 121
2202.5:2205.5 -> 83.8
